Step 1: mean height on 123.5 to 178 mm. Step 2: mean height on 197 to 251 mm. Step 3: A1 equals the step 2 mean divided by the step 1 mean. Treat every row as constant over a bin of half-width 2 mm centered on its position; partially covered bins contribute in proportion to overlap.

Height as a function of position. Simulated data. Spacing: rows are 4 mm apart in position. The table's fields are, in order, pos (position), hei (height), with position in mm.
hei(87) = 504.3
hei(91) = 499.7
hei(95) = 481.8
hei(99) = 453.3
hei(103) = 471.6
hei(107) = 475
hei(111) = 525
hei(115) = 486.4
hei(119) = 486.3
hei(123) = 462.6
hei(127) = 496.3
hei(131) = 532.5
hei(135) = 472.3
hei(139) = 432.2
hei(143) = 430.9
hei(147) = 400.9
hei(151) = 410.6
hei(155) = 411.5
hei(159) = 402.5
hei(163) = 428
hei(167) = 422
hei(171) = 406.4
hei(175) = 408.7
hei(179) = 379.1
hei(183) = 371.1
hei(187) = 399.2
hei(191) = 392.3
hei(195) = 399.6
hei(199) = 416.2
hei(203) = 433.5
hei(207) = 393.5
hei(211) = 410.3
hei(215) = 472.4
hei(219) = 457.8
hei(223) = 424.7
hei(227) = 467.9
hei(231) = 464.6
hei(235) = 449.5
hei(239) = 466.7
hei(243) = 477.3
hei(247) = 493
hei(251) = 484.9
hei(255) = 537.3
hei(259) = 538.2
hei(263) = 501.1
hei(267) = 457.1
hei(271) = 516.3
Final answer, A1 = 1.0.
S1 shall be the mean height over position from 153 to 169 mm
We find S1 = 416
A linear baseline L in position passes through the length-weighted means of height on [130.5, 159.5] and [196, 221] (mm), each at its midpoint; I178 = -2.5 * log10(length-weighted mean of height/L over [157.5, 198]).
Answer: 0.08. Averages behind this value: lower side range 433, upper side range 429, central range 401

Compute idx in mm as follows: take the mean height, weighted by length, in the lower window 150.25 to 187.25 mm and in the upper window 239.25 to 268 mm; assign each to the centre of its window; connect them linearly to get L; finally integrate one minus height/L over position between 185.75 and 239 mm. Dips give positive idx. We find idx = 2.5 mm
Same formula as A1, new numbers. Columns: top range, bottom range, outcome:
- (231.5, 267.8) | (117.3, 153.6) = 1.07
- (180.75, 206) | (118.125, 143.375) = 0.84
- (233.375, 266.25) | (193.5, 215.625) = 1.18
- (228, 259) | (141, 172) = 1.17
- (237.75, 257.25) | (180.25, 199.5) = 1.25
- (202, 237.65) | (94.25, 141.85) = 0.92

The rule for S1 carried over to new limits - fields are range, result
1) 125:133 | 514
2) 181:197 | 391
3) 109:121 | 499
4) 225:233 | 466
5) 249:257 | 511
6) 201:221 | 434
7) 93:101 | 468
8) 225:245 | 465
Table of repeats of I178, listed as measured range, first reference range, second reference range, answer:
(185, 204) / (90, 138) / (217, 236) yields 0.14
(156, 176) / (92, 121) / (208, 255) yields 0.15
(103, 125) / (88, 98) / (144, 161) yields -0.06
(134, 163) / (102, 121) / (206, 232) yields 0.13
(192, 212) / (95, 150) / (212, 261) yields 0.16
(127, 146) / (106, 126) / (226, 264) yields 0.05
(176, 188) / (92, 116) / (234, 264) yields 0.26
